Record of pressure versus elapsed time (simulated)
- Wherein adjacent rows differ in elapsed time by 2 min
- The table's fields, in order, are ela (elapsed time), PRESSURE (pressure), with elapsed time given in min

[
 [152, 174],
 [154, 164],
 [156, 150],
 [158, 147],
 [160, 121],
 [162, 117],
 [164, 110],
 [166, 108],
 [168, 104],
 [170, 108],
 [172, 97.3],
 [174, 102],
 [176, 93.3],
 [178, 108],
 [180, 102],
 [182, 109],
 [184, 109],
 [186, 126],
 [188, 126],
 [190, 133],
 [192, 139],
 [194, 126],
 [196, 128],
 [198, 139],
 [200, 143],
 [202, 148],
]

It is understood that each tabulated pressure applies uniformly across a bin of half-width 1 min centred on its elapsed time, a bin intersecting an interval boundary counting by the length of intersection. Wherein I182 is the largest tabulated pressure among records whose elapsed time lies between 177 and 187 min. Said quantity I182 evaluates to 126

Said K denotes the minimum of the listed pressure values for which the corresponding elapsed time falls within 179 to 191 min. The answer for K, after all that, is 102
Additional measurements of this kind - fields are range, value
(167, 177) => 93.3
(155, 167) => 108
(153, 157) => 150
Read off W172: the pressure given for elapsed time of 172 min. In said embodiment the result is 97.3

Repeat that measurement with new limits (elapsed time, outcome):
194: 126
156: 150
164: 110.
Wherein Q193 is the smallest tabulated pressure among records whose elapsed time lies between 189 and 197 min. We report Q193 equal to 126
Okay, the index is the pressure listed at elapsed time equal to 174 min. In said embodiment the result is 102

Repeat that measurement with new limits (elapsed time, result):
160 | 121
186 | 126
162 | 117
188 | 126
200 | 143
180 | 102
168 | 104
